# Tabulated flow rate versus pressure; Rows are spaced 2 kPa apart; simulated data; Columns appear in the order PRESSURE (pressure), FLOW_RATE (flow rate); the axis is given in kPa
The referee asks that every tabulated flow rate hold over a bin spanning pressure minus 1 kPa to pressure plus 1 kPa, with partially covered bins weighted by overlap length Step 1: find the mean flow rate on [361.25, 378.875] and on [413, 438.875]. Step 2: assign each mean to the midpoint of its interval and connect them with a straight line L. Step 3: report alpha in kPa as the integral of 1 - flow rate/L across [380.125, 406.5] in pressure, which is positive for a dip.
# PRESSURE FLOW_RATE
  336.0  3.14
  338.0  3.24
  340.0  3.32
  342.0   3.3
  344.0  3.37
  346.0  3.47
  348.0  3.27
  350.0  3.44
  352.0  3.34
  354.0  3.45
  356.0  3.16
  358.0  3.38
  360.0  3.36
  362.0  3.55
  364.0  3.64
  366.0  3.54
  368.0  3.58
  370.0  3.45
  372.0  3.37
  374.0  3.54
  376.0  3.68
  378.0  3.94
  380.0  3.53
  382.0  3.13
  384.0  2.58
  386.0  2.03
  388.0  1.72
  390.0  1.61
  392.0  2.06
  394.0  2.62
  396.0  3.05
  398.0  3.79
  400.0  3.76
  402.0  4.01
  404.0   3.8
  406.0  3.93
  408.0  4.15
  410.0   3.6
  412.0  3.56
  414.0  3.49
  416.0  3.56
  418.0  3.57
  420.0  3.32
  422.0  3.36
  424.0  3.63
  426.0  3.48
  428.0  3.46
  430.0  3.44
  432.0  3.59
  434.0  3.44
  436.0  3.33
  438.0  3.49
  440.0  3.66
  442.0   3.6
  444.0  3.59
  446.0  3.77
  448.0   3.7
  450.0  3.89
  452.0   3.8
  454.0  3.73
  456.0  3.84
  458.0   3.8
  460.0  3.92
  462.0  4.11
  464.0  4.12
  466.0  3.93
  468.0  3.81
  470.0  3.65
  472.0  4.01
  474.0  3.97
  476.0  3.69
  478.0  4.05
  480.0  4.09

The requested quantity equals 4.5 kPa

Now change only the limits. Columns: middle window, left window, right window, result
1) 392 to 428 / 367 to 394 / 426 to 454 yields -2.9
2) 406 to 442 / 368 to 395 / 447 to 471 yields -1.4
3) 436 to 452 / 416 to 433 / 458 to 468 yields 0.3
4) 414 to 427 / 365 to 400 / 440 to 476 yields -0.2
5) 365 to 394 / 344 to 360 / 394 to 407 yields 4.4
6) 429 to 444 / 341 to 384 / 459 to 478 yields 1.0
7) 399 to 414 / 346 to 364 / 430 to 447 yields -1.4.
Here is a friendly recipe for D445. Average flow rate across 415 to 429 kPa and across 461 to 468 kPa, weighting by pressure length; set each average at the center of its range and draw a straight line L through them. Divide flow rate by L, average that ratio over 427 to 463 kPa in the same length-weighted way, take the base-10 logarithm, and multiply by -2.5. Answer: 0.03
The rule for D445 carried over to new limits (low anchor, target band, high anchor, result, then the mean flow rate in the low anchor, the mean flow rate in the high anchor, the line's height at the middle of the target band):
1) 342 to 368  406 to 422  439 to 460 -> 0.00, 3.42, 3.75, 3.62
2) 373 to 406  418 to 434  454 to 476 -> 0.00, 3.08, 3.9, 3.47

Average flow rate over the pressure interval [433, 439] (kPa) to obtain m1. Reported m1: 3.42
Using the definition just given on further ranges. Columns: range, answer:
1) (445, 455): 3.78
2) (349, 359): 3.35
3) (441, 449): 3.67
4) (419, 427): 3.45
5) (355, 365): 3.42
